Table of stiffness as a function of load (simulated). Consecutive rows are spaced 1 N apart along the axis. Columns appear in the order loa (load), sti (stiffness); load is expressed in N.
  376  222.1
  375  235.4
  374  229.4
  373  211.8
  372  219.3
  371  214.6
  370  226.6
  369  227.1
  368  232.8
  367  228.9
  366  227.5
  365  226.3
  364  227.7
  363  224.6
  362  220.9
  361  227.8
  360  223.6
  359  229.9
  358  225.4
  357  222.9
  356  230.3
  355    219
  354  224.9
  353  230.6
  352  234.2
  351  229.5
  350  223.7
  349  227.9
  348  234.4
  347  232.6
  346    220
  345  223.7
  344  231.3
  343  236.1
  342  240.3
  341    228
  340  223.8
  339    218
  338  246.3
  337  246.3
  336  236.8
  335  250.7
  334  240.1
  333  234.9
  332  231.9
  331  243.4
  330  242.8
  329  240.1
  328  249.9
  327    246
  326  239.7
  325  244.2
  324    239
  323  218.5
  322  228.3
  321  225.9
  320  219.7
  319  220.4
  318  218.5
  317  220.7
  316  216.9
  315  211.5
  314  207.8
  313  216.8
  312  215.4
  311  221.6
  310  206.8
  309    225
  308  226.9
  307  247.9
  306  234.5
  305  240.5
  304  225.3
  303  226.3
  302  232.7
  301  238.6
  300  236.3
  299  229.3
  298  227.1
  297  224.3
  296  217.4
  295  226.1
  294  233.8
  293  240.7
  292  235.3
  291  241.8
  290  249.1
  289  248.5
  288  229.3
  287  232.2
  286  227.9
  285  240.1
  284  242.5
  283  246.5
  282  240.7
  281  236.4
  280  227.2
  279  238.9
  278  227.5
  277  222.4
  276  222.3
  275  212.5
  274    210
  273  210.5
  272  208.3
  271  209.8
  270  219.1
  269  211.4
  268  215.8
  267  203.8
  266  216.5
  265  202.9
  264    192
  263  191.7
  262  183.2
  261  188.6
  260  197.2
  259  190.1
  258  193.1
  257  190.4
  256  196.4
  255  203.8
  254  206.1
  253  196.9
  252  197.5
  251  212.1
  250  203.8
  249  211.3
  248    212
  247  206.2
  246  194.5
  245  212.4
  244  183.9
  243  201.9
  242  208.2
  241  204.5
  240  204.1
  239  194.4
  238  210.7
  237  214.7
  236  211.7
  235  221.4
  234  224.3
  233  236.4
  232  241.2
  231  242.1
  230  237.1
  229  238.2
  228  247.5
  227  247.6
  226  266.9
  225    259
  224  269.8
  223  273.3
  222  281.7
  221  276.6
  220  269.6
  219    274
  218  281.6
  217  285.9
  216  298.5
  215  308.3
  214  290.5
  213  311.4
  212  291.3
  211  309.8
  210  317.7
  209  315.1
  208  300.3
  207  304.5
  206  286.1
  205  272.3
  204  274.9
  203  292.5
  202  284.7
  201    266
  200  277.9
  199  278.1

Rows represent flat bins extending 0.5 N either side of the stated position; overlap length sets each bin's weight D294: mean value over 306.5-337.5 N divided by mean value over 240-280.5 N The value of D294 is 1.1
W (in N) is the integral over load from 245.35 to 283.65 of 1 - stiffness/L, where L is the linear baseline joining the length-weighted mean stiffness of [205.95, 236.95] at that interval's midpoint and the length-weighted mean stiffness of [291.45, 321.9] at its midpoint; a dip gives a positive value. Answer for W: 5.9 N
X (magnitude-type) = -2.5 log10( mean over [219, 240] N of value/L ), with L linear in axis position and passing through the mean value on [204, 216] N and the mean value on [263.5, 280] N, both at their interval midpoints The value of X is 0.13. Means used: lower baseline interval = 300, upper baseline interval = 214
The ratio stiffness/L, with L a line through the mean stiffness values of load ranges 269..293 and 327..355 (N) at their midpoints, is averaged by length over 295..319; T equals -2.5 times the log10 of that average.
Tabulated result 0.03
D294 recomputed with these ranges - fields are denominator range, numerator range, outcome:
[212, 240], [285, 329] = 0.90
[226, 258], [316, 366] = 1.08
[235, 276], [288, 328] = 1.12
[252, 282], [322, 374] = 1.11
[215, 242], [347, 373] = 0.92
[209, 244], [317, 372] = 0.91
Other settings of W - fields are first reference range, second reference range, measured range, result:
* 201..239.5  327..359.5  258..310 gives 5.5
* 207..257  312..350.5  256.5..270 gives 2.3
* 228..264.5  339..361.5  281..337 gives -3.1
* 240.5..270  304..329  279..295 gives -1.7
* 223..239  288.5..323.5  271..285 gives 0.3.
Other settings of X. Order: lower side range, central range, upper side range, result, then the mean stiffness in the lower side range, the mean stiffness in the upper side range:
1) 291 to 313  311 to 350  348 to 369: -0.01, 229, 227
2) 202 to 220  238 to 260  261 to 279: 0.19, 294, 210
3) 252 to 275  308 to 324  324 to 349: 0.04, 202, 237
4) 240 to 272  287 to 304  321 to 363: -0.08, 202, 232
